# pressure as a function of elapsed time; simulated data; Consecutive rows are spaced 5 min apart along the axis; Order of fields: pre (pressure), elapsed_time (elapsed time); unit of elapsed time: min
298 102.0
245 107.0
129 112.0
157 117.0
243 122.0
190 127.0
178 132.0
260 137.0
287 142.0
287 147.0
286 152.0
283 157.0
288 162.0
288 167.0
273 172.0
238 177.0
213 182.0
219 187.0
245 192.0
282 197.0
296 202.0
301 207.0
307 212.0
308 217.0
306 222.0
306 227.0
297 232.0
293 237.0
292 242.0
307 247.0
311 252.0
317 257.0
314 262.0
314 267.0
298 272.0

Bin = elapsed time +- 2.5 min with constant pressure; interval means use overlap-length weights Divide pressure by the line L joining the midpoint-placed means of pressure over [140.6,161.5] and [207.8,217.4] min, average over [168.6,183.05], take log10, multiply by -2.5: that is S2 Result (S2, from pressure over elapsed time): 0.19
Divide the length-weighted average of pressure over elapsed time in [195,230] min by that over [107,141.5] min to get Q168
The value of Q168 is 1.5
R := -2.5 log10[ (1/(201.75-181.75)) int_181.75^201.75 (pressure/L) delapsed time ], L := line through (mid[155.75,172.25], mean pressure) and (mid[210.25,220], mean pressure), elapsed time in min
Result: 0.19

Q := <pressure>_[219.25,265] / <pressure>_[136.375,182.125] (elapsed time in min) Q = 1.11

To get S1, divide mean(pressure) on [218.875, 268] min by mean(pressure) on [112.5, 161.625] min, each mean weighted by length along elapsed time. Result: 1.3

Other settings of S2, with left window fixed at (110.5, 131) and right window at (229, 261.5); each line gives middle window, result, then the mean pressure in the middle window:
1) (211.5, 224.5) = -0.113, 307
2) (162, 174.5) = -0.231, 282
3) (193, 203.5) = -0.098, 282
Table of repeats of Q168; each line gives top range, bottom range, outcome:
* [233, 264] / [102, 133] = 1.53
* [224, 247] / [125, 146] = 1.28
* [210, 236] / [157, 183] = 1.15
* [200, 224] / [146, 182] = 1.11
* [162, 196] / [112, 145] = 1.17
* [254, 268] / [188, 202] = 1.19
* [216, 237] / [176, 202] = 1.24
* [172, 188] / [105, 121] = 1.28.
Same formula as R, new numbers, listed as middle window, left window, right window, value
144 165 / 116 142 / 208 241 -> -0.195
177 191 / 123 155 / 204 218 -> 0.260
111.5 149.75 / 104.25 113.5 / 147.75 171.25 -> 0.074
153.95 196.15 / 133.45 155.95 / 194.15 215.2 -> 0.113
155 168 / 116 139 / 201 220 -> -0.160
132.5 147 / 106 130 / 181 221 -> -0.232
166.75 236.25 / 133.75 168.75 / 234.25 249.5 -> 0.049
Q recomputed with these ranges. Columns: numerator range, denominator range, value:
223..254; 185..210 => 1.11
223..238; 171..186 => 1.27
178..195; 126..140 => 1.07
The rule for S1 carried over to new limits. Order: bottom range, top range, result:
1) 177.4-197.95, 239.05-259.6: 1.30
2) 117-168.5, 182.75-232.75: 1.12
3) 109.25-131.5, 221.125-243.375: 1.66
